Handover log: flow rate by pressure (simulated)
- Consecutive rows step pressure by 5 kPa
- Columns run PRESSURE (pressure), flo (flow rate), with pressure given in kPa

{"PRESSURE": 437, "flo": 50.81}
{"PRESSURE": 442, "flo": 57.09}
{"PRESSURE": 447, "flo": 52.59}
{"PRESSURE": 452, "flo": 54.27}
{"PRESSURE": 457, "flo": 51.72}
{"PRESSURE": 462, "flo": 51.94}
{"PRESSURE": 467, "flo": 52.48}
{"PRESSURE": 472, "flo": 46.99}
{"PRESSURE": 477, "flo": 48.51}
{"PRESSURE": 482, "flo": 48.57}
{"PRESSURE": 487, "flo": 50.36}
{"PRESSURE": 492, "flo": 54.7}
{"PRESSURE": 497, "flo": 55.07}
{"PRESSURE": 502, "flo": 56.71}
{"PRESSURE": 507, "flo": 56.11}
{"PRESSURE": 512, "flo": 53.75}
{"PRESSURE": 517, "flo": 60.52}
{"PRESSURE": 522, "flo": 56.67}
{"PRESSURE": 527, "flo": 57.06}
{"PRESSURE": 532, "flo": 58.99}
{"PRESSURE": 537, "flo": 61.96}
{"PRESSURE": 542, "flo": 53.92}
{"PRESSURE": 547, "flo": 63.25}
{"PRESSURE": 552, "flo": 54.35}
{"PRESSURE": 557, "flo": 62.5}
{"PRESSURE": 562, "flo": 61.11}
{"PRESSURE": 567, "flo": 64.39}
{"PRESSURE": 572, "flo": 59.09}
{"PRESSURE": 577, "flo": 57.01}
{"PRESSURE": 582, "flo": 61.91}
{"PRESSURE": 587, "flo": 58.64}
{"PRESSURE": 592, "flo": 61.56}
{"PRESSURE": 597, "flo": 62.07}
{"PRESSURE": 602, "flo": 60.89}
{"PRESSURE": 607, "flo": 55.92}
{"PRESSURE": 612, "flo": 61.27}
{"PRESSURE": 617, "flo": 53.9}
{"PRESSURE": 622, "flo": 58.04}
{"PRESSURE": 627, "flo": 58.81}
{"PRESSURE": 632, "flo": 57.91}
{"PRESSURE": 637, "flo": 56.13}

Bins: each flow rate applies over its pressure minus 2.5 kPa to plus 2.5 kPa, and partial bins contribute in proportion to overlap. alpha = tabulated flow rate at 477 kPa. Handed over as 48.51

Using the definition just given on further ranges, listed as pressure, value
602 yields 60.89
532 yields 58.99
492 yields 54.7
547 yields 63.25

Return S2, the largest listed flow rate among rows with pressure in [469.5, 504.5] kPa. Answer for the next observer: 56.71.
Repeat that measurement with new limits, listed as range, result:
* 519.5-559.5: 63.25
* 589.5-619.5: 62.07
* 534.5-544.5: 61.96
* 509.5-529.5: 60.52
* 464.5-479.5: 52.48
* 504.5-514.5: 56.11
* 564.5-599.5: 64.39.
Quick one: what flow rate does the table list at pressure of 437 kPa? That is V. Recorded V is 50.81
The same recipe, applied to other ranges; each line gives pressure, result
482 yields 48.57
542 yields 53.92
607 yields 55.92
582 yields 61.91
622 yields 58.04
